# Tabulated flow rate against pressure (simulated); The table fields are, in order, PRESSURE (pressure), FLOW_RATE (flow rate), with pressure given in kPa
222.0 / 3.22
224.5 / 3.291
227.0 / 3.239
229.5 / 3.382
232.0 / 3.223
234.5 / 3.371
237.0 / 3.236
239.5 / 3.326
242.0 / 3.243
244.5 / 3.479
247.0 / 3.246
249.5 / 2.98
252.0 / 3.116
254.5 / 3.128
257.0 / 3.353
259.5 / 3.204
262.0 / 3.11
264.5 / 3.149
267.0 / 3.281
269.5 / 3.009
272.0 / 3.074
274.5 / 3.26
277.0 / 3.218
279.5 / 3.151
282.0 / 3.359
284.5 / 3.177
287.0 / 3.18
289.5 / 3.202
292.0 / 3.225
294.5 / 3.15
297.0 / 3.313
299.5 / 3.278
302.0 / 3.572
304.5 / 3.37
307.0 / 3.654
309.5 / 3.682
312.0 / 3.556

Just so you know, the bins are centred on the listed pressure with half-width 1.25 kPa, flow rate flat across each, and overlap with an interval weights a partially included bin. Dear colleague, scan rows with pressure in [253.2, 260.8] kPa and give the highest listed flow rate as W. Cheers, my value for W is 3.353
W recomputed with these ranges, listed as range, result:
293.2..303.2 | 3.572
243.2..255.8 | 3.479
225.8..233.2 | 3.382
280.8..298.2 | 3.359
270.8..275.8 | 3.26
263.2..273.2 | 3.281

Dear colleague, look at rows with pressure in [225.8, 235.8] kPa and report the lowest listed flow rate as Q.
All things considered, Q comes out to 3.223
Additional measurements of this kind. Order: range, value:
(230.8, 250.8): 2.98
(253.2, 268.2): 3.11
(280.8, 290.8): 3.177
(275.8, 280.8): 3.151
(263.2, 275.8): 3.009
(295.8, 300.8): 3.278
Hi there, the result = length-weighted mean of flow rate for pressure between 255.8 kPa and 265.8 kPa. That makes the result 3.2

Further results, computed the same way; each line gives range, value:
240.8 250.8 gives 3.24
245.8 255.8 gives 3.12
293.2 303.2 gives 3.33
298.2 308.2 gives 3.47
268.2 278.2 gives 3.14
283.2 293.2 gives 3.2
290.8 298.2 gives 3.23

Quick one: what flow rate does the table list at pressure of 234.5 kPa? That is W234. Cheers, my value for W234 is 3.371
